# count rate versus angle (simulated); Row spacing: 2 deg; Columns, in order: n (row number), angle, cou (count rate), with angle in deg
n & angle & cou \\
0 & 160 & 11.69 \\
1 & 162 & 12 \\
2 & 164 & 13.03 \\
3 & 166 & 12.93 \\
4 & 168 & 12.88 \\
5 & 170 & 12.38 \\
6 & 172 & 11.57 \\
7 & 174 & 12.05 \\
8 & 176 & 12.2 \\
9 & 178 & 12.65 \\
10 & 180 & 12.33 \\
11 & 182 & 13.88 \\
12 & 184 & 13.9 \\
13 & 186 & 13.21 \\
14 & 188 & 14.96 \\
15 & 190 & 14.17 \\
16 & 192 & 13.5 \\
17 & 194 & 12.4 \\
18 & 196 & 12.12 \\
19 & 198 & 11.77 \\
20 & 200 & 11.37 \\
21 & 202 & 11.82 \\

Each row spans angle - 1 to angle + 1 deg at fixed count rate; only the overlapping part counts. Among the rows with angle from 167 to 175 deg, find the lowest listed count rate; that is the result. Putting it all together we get 11.57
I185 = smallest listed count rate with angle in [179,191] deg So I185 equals 12.33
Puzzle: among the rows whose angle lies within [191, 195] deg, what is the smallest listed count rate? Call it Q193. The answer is 12.4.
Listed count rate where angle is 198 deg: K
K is 11.77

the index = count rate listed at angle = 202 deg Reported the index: 11.82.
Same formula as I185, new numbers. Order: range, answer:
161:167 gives 12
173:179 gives 12.05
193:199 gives 11.77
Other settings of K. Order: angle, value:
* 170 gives 12.38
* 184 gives 13.9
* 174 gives 12.05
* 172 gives 11.57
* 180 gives 12.33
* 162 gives 12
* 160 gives 11.69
